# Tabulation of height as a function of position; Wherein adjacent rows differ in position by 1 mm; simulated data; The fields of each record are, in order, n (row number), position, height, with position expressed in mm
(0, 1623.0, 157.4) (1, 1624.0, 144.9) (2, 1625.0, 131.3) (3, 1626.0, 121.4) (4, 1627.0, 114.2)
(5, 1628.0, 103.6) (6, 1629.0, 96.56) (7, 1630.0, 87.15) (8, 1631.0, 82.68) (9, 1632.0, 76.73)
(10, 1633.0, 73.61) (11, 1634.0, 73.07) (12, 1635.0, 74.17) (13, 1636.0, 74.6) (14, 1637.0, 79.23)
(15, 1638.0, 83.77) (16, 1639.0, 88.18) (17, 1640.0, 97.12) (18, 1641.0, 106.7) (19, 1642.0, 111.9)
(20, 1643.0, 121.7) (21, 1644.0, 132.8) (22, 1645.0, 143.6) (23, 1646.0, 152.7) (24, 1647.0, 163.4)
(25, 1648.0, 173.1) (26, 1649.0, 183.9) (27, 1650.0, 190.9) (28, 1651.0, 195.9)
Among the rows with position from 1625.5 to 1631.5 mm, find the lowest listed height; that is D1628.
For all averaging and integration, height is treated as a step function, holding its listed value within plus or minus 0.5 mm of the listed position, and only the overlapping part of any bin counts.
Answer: 82.68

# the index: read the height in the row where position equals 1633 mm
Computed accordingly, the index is 73.61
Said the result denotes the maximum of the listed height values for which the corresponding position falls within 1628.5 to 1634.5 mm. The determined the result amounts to 96.56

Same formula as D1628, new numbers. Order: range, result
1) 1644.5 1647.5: 143.6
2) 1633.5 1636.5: 73.07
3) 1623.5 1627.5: 114.2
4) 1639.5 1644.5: 97.12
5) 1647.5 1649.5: 173.1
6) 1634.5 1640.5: 74.17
